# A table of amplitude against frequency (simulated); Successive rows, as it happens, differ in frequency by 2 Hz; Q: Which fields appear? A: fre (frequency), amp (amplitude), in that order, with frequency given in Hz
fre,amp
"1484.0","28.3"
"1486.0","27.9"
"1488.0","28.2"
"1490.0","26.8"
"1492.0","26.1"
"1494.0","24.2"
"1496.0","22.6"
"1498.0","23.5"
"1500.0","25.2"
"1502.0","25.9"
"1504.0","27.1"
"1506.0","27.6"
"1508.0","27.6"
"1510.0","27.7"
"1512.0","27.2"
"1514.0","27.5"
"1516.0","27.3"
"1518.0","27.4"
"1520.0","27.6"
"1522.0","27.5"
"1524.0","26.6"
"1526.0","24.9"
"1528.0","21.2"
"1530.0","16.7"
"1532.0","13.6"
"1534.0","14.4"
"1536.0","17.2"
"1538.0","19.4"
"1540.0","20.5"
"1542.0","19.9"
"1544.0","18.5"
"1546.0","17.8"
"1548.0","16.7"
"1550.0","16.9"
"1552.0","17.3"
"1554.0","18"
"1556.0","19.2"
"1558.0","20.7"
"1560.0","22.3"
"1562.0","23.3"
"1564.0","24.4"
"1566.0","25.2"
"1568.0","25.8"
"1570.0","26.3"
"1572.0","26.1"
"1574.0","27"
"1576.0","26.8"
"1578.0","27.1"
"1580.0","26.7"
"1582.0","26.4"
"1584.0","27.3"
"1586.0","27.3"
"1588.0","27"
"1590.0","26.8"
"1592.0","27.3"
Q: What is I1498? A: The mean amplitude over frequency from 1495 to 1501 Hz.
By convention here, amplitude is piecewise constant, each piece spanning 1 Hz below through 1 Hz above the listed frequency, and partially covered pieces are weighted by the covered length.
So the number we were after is 23.8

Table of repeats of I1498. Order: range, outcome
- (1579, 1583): 26.5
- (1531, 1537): 15.1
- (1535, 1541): 19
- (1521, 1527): 26.3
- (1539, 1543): 20.2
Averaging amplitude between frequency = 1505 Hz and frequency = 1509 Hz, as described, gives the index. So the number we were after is 27.6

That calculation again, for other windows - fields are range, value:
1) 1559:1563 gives 22.8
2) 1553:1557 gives 18.6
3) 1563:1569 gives 25.1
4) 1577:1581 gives 26.9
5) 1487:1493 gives 27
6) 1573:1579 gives 27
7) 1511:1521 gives 27.4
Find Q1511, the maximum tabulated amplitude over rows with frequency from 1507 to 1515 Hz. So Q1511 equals 27.7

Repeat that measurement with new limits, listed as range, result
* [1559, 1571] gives 26.3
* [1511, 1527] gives 27.6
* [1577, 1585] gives 27.3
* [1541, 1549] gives 19.9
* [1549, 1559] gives 20.7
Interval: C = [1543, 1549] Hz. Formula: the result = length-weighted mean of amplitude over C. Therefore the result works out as 17.7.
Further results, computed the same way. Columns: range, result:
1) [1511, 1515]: 27.4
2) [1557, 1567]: 23.2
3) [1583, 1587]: 27.3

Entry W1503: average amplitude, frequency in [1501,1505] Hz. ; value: 26.5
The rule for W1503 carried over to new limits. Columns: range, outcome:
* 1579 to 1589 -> 26.9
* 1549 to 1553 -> 17.1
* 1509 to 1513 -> 27.4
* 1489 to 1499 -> 24.6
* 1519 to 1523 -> 27.6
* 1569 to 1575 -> 26.5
